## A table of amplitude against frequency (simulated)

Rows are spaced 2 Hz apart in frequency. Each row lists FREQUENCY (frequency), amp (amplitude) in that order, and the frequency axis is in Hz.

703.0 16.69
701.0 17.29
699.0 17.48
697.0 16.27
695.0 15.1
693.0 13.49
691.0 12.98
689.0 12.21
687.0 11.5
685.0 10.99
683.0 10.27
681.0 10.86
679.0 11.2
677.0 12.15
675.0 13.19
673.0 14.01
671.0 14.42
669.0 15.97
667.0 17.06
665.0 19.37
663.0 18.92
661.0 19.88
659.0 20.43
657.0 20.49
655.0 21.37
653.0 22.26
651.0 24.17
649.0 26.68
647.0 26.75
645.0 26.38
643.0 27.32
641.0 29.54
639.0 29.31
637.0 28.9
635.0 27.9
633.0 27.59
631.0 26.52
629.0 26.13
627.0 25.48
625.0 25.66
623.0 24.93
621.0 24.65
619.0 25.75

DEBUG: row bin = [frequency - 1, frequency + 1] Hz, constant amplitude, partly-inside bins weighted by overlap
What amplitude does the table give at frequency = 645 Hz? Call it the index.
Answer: 26.38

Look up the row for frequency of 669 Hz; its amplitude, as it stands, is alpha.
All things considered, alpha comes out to 15.97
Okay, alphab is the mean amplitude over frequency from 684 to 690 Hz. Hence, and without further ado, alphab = 11.6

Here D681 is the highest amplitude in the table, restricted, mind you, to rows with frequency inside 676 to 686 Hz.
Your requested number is 12.15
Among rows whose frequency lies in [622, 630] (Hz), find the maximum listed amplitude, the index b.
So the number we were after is 26.13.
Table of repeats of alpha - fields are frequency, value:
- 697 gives 16.27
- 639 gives 29.31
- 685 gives 10.99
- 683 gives 10.27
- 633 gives 27.59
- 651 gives 24.17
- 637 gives 28.9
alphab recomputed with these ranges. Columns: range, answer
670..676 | 13.9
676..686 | 11.1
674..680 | 12.2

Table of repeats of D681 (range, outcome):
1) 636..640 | 29.31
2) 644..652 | 26.75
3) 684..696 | 15.1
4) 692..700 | 17.48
